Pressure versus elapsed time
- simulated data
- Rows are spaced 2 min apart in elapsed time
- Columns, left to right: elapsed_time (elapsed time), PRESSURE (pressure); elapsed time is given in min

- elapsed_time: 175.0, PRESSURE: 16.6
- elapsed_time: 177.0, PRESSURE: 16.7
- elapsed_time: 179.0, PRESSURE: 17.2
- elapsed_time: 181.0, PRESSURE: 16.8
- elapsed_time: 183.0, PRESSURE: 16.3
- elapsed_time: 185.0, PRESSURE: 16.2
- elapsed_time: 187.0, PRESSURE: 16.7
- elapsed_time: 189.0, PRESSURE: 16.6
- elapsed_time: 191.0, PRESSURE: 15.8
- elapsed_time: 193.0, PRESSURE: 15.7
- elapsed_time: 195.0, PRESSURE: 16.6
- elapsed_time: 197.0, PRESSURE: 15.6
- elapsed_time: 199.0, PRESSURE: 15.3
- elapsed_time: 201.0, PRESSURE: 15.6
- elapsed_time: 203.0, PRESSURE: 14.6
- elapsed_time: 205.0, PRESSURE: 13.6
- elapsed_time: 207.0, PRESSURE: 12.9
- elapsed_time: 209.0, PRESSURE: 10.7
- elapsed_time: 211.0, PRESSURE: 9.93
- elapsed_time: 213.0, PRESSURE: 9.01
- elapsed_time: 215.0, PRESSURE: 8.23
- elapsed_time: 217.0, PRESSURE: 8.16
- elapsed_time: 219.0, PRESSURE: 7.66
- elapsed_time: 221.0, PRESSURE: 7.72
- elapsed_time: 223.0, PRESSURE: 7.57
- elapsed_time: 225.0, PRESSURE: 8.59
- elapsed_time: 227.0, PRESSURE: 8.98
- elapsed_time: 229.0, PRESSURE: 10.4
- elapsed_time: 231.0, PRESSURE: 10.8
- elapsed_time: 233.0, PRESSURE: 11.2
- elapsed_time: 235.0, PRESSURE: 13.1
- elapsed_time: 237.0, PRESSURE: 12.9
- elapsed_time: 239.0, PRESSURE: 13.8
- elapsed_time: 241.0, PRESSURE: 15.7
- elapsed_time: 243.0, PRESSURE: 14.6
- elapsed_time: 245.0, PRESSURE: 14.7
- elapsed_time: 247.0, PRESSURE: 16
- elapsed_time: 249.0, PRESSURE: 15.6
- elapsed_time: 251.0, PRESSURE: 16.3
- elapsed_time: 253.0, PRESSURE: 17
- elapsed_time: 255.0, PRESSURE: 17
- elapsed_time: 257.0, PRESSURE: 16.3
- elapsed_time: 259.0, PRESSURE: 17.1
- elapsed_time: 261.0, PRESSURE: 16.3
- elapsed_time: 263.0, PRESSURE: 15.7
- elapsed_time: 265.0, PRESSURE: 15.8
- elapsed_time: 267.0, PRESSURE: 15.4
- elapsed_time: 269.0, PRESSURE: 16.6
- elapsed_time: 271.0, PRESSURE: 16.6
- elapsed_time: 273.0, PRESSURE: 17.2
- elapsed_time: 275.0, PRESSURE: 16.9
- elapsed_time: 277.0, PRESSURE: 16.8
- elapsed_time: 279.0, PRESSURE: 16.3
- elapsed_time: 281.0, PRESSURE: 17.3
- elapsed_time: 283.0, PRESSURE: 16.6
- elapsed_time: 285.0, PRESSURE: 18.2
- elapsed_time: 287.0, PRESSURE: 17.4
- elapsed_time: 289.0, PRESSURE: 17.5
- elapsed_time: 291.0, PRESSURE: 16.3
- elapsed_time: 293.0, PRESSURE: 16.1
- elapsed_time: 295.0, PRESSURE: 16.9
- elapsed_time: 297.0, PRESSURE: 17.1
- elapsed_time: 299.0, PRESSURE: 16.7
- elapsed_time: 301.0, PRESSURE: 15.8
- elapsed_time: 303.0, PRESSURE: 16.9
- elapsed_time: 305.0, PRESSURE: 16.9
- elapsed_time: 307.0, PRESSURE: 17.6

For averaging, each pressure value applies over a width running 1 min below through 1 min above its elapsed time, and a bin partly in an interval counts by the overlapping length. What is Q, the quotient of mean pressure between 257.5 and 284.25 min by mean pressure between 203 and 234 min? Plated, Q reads 1.7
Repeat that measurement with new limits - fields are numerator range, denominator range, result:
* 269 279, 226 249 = 1.29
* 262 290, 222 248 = 1.37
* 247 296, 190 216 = 1.24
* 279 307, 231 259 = 1.14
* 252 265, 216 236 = 1.75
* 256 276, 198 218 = 1.39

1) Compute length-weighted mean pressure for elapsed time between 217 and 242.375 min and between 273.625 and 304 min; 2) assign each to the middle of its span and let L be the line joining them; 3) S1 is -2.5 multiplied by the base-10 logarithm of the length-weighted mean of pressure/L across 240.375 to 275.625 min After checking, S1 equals -0.19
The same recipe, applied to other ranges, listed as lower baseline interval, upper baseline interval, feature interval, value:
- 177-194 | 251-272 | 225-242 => 0.35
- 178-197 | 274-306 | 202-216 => 0.41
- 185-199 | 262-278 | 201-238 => 0.47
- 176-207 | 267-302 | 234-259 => 0.07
